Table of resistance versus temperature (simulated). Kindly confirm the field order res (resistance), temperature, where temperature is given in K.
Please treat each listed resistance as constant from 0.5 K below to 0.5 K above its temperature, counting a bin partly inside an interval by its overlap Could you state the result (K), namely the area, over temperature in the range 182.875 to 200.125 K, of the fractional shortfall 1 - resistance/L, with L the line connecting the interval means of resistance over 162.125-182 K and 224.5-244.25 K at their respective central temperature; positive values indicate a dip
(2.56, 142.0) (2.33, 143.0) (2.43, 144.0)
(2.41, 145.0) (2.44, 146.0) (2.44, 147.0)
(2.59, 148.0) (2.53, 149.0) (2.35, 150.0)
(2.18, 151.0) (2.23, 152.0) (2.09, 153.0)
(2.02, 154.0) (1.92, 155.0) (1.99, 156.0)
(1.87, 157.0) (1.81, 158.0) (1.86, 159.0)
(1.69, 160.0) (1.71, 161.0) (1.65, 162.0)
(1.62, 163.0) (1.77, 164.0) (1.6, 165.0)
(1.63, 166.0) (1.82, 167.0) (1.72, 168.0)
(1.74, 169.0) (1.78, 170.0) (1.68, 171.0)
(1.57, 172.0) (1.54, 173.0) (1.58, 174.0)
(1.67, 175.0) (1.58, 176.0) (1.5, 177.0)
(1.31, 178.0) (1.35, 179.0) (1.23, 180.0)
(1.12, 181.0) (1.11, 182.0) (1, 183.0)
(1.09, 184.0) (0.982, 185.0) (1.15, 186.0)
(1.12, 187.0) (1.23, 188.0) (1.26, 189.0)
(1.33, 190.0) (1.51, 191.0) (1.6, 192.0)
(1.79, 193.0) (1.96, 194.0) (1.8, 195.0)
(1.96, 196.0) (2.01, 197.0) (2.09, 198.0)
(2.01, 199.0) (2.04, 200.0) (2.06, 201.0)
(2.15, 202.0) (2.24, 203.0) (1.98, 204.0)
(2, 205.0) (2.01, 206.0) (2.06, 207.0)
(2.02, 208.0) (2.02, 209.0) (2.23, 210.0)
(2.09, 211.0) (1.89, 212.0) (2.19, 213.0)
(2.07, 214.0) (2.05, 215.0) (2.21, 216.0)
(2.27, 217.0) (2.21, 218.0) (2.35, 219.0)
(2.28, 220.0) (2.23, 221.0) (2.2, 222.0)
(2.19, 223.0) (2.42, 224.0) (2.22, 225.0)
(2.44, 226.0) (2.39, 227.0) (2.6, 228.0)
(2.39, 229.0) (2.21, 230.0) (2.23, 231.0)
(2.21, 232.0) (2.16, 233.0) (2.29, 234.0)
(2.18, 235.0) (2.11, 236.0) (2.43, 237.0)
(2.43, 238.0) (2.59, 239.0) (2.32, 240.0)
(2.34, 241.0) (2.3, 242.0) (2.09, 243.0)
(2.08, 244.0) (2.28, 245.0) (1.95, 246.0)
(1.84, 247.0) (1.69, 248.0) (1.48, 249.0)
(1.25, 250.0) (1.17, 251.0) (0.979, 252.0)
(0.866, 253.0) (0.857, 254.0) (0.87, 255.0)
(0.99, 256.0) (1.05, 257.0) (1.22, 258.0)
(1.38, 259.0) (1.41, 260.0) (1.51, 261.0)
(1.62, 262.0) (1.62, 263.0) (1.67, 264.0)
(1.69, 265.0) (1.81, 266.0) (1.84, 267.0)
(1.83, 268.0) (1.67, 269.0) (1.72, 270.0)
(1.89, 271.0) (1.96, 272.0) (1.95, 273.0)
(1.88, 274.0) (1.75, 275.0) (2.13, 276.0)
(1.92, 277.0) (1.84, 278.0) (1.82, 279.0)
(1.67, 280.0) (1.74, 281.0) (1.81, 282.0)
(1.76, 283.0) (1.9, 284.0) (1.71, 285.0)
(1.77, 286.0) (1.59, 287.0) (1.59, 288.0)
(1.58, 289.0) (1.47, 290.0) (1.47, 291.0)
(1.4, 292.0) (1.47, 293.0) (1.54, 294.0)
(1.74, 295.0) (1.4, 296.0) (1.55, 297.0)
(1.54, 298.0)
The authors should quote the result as 2.4 K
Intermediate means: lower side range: 1.56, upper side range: 2.3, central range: 1.55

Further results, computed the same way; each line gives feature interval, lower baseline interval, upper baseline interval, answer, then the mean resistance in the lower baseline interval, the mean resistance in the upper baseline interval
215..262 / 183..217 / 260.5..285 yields -3.4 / 1.82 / 1.79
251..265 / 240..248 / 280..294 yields 5.0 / 2.11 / 1.63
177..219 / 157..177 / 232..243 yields 4.6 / 1.69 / 2.3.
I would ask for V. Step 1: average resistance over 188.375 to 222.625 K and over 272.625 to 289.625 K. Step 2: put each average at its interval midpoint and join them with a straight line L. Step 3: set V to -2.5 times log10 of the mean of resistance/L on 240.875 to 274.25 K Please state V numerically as 0.16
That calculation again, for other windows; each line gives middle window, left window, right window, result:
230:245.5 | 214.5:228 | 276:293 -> -0.07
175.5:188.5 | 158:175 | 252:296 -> 0.35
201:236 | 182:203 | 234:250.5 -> -0.18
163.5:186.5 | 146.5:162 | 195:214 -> 0.38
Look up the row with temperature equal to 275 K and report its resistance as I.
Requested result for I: 1.75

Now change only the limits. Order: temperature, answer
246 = 1.95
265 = 1.69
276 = 2.13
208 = 2.02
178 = 1.31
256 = 0.99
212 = 1.89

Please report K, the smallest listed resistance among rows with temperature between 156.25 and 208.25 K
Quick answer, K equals 0.982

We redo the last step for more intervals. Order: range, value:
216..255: 0.857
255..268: 0.87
